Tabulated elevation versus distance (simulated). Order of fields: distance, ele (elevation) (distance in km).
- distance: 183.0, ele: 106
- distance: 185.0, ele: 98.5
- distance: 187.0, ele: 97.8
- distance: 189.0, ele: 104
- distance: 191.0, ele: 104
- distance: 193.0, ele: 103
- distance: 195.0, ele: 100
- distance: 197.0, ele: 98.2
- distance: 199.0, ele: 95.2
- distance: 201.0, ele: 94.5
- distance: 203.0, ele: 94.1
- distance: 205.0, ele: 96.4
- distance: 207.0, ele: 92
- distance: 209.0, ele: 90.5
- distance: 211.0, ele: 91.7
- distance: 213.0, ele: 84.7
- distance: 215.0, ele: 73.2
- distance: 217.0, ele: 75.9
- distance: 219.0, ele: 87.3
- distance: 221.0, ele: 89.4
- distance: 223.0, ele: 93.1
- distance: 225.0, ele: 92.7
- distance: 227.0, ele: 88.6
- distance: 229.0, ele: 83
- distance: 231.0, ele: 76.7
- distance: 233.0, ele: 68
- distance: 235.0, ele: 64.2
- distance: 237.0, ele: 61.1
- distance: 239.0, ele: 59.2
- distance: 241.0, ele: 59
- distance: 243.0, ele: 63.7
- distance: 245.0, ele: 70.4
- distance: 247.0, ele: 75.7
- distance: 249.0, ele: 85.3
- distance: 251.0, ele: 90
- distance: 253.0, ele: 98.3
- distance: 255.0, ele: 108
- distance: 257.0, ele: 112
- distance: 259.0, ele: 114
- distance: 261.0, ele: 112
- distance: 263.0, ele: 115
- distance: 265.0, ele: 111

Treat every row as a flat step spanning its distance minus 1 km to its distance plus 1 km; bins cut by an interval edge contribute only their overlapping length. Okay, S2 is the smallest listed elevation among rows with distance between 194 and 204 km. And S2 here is 94.1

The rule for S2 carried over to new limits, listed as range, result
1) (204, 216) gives 73.2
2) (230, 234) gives 68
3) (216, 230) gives 75.9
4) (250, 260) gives 90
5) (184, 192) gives 97.8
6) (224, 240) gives 59.2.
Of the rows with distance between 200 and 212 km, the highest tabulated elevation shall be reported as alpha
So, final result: 96.4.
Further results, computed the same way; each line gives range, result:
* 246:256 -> 108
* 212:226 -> 93.1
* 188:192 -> 104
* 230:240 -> 76.7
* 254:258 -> 112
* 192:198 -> 103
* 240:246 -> 70.4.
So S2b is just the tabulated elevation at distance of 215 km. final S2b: 73.2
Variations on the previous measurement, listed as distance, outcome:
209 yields 90.5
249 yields 85.3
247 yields 75.7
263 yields 115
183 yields 106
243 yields 63.7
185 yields 98.5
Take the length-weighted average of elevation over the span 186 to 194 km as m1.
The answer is 102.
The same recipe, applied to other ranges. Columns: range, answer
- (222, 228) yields 91.5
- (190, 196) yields 102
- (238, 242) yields 59.1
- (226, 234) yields 79.1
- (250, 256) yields 98.8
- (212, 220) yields 80.3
